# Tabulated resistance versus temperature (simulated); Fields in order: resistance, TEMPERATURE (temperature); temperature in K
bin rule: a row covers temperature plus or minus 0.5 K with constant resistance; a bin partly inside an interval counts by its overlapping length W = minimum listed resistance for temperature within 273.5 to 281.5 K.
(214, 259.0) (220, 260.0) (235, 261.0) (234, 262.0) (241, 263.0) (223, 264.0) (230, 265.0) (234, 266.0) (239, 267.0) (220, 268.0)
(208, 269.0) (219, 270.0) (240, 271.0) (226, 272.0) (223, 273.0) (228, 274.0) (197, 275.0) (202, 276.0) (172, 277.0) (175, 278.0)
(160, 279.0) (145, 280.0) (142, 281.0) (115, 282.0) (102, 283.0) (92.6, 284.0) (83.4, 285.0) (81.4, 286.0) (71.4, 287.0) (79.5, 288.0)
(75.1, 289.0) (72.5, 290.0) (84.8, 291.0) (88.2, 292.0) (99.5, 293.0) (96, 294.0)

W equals 142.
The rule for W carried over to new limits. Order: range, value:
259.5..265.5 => 220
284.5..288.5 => 71.4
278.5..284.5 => 92.6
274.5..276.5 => 197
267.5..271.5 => 208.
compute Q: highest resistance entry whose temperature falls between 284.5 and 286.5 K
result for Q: 83.4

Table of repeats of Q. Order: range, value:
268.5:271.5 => 240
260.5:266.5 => 241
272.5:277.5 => 228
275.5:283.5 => 202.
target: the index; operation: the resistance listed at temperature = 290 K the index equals 72.5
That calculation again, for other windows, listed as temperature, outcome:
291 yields 84.8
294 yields 96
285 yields 83.4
